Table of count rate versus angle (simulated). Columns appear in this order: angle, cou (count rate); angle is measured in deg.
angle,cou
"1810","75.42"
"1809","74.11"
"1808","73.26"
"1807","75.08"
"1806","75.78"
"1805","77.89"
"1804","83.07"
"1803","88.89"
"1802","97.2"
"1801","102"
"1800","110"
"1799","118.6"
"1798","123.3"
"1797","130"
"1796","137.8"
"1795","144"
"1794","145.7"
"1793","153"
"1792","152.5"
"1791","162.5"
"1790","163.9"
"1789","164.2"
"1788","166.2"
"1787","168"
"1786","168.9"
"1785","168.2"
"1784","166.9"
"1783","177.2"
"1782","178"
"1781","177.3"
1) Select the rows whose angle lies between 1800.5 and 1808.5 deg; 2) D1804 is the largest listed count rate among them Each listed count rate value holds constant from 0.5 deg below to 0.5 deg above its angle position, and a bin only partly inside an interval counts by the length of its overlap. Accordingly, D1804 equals 102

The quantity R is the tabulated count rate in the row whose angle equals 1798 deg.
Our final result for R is 123.3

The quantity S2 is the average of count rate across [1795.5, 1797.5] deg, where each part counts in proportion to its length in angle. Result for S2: 134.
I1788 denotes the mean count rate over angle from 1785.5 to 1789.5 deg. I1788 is 167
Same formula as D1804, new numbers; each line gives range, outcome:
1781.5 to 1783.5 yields 178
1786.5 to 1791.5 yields 168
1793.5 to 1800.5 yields 145.7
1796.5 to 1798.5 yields 130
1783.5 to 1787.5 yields 168.9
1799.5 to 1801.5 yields 110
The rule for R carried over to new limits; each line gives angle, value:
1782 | 178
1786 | 168.9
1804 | 83.07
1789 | 164.2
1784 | 166.9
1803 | 88.89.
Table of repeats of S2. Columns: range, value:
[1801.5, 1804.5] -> 89.7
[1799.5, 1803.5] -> 99.5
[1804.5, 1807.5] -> 76.2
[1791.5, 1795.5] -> 149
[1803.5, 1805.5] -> 80.5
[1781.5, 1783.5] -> 178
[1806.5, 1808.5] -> 74.2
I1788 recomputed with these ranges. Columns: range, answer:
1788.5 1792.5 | 161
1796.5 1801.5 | 117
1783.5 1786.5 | 168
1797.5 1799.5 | 121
